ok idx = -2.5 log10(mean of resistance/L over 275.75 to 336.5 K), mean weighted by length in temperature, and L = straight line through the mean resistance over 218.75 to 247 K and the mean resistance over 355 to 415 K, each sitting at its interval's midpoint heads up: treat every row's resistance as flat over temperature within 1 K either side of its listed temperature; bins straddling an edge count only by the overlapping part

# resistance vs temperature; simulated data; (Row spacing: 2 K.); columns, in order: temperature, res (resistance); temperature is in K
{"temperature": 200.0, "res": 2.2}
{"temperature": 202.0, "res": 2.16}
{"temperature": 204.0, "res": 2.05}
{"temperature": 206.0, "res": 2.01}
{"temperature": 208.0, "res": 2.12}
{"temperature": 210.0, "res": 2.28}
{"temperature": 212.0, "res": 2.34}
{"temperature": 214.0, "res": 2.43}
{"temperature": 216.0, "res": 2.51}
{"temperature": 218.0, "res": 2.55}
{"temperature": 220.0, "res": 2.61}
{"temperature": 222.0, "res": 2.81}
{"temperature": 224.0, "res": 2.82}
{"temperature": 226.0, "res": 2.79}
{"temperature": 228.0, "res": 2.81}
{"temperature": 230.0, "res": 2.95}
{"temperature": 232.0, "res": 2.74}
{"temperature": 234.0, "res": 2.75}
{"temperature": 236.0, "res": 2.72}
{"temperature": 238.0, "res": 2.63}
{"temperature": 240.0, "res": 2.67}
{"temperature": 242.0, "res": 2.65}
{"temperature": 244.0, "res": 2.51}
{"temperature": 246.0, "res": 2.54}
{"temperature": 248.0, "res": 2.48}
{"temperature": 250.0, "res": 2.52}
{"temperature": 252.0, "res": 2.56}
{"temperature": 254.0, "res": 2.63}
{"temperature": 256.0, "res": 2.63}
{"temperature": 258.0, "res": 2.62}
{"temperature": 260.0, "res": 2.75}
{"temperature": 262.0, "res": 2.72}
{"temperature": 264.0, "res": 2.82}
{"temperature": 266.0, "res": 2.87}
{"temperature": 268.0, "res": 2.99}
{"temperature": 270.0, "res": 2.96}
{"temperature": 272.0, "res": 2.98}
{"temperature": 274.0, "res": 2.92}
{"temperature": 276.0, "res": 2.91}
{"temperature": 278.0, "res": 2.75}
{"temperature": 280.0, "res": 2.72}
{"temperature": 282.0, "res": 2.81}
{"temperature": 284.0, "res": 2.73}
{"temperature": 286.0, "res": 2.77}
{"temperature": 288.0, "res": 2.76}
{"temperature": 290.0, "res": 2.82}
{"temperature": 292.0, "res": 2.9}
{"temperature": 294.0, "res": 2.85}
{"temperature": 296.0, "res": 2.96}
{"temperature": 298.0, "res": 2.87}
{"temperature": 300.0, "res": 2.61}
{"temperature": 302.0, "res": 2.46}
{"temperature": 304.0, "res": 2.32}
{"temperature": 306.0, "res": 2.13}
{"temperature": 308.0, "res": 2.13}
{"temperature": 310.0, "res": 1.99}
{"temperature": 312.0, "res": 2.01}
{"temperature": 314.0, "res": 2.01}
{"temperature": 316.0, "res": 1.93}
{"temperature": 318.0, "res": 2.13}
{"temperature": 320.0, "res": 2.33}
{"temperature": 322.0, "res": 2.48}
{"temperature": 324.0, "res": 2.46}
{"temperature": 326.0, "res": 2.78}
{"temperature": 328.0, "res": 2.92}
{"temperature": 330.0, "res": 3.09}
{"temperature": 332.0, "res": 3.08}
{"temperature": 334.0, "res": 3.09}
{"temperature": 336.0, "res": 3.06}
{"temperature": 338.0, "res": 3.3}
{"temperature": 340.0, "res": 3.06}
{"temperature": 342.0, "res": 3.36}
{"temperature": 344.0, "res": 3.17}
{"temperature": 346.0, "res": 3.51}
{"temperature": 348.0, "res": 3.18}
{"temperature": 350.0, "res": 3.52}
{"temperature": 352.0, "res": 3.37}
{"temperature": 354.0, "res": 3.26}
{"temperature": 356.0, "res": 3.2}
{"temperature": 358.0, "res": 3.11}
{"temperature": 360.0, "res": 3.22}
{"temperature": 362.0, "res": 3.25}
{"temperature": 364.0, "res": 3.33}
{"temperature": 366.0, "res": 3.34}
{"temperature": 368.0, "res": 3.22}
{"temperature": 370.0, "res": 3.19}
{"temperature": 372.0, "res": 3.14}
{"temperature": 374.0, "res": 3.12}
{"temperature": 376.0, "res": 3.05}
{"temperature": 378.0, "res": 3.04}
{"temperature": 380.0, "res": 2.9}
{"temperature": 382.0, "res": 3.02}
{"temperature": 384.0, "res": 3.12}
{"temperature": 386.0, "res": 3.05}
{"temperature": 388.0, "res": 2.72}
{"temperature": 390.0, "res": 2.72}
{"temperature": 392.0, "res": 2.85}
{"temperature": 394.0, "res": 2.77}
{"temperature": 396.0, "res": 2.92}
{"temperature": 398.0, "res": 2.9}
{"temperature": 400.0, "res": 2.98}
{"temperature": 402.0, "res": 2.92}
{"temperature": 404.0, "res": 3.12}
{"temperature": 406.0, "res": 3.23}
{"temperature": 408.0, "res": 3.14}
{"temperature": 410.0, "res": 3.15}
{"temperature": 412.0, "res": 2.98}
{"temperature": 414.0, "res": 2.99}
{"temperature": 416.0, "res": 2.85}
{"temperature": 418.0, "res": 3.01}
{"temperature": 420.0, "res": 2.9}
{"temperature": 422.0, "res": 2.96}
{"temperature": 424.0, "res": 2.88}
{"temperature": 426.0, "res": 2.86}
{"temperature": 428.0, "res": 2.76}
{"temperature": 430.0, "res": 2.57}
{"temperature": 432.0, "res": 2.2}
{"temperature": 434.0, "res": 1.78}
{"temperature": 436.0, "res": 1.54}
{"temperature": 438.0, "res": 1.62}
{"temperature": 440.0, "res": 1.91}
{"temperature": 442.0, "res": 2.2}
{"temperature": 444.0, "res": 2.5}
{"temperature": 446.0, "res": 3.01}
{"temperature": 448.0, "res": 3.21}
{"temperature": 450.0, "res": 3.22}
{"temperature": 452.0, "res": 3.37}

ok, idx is 0.11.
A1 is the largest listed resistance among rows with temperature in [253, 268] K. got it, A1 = 2.99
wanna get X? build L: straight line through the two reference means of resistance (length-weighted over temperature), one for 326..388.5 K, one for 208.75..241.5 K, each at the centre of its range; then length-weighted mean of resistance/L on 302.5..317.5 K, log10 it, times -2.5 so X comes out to 0.38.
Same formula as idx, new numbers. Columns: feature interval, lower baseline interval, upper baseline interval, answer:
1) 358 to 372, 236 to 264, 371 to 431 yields -0.130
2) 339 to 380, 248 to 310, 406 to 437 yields -0.188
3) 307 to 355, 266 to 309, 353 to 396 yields 0.042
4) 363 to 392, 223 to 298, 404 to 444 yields -0.153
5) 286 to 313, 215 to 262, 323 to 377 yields 0.159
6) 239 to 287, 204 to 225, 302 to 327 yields -0.170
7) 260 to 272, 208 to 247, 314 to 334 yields -0.106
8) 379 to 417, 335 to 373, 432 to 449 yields -0.094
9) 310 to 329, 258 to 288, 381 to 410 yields 0.235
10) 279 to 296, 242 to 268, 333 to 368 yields 0.020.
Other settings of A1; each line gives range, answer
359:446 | 3.34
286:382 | 3.52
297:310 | 2.87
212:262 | 2.95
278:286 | 2.81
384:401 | 3.12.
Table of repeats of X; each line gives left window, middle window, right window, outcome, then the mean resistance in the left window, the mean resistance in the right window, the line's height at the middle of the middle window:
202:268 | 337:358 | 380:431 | -0.17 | 2.59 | 2.93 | 2.82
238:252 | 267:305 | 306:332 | -0.14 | 2.57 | 2.37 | 2.46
